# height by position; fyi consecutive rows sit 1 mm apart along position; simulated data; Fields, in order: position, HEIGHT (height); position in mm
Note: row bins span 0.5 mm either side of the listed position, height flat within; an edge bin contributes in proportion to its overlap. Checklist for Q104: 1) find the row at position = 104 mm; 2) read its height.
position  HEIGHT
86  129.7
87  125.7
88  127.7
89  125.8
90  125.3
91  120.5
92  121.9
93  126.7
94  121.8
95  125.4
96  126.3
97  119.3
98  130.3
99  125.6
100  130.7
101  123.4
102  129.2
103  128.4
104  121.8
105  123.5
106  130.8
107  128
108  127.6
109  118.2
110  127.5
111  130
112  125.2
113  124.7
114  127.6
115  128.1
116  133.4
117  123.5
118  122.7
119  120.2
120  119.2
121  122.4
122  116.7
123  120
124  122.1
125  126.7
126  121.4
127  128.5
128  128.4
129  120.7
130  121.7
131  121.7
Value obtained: 121.8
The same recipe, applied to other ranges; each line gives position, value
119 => 120.2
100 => 130.7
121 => 122.4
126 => 121.4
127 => 128.5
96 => 126.3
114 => 127.6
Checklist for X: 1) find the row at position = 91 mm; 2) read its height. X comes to 120.5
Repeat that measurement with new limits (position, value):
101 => 123.4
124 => 122.1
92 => 121.9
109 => 118.2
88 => 127.7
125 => 126.7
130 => 121.7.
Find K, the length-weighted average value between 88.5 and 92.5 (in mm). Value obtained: 123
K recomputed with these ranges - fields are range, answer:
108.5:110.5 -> 123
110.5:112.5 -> 128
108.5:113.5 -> 125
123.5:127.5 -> 125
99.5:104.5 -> 127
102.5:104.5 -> 125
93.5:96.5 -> 124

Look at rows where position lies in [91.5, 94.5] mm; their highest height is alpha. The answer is 126.7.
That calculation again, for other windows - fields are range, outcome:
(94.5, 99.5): 130.3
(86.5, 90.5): 127.7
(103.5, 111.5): 130.8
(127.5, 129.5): 128.4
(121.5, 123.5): 120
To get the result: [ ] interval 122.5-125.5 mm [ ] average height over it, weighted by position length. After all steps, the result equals 123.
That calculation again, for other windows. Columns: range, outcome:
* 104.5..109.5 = 126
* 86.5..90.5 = 126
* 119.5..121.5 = 121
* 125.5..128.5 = 126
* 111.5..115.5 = 126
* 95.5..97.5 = 123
